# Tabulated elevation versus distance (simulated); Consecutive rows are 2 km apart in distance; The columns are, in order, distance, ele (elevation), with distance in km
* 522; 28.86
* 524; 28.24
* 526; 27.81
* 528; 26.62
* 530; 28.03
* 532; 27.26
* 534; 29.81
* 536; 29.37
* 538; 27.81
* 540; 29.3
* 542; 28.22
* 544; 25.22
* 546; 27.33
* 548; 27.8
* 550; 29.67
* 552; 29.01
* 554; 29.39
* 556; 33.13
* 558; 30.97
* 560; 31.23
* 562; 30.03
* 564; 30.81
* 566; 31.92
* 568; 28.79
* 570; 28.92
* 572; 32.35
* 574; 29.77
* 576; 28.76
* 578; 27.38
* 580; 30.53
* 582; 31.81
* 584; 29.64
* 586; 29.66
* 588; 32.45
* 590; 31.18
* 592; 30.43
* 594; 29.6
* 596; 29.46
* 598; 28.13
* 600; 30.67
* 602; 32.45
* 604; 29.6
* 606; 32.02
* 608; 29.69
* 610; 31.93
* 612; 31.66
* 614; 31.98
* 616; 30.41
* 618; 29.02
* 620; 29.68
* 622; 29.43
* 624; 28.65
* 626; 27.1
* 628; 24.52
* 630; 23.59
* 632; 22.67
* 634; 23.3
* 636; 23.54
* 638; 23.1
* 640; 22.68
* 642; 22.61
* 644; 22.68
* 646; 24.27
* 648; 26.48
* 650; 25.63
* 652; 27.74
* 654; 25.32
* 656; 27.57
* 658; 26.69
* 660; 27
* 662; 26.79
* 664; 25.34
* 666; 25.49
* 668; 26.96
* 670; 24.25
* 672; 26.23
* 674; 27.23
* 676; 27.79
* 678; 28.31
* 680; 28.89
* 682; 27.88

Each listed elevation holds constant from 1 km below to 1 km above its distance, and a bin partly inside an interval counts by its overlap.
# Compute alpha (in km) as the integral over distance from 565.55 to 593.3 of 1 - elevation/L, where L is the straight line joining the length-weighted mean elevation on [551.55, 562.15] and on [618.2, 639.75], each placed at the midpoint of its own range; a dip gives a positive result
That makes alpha -1.0 km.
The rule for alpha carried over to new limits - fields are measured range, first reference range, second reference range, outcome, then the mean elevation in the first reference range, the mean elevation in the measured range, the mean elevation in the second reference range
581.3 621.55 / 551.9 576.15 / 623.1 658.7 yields -4.1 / 30.5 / 30.5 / 24.9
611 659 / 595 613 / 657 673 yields 3.5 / 30.6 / 26.3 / 26.1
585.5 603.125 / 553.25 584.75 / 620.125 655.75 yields -1.3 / 30.4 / 30.5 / 25.1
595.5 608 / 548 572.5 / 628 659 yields -1.3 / 30.4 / 30.4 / 24.5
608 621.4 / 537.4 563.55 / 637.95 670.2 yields -1.9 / 29.2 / 30.7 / 25.4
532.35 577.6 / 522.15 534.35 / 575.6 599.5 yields -1.0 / 27.9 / 29.5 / 30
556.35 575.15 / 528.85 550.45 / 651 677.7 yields -1.9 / 28.1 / 30.6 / 26.5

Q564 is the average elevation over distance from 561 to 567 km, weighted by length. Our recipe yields 30.9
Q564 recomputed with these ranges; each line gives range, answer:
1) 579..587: 30.4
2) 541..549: 27.1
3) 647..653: 26.6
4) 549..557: 30.3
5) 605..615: 31.5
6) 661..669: 26.1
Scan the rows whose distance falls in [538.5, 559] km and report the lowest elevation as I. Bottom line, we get 25.22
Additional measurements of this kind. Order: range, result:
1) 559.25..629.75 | 24.52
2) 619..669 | 22.61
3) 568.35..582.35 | 27.38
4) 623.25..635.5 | 22.67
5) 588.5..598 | 28.13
